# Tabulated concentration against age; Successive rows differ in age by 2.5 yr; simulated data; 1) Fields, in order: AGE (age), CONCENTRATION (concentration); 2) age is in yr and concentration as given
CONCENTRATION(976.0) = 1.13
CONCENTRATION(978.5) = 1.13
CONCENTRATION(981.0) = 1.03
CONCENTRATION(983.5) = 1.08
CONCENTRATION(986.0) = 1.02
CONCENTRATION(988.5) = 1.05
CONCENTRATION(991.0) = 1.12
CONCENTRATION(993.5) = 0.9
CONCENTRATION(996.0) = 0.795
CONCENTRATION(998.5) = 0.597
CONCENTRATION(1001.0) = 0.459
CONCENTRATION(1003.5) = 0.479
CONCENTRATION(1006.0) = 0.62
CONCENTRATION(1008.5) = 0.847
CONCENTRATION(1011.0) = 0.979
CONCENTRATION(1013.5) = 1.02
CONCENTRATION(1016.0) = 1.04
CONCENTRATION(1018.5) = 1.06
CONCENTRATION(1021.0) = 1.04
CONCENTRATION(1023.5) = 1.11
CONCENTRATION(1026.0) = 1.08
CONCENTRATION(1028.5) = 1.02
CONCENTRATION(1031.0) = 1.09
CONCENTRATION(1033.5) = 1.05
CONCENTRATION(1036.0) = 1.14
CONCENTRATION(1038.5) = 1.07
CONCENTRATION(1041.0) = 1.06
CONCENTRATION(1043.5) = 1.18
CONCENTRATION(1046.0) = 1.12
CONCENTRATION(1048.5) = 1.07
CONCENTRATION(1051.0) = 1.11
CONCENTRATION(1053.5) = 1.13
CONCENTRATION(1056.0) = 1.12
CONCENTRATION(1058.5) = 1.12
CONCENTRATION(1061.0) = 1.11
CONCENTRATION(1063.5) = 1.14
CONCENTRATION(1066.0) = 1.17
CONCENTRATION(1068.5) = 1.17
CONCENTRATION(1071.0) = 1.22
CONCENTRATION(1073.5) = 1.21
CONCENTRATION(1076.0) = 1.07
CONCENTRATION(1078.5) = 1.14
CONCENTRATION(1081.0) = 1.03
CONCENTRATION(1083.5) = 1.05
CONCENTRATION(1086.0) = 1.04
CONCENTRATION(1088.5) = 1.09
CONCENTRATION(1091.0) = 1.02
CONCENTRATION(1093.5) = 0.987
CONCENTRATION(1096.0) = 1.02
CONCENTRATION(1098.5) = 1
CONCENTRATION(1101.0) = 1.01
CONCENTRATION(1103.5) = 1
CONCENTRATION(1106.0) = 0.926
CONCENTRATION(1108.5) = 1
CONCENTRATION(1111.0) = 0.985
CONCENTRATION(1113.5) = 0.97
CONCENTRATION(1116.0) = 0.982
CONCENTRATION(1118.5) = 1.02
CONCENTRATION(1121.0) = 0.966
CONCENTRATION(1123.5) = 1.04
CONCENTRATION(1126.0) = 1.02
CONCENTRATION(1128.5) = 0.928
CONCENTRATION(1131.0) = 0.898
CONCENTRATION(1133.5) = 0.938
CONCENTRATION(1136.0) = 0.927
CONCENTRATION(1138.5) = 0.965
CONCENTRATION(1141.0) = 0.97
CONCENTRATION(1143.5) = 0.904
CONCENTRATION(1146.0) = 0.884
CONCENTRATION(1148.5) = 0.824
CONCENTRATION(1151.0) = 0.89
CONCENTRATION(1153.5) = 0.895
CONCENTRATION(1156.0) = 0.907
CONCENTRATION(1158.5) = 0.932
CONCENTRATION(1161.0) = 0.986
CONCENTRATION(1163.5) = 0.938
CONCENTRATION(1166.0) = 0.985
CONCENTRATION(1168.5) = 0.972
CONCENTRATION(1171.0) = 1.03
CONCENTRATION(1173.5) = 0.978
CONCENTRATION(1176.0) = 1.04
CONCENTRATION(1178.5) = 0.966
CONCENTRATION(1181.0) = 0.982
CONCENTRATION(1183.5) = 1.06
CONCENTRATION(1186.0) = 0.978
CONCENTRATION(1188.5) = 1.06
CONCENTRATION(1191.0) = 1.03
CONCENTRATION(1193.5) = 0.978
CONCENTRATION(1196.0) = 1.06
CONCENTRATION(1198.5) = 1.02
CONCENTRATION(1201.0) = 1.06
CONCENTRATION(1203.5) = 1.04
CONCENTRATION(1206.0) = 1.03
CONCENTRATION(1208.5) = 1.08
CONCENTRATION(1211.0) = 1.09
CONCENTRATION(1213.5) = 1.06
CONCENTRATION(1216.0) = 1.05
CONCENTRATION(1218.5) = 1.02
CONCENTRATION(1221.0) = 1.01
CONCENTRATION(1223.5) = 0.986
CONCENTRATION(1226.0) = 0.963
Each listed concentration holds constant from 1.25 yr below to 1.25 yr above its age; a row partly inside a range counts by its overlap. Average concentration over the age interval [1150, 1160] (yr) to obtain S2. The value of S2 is 0.908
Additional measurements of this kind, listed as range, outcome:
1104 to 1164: 0.946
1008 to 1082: 1.09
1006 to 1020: 0.957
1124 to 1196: 0.962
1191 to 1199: 1.02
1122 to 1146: 0.951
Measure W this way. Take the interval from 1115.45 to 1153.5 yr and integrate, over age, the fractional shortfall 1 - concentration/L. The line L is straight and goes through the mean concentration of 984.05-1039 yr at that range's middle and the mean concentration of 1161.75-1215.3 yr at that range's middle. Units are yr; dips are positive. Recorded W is 2.0 yr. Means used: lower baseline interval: 0.936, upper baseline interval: 1.02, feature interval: 0.941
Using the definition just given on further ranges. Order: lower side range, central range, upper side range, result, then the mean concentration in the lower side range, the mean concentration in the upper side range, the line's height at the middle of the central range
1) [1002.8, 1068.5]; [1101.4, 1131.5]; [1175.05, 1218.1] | 1.70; 1.04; 1.03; 1.04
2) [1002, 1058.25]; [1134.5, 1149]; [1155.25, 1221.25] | 1.40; 1.02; 1.01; 1.02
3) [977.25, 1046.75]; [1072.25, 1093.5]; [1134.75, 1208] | -2.25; 0.97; 0.977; 0.973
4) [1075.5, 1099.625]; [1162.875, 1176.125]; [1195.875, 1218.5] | 0.77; 1.04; 1.05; 1.05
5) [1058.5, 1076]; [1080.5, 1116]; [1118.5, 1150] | 1.70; 1.16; 0.942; 1.06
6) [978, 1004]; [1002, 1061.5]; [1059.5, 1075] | 0.80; 0.882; 1.17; 1.03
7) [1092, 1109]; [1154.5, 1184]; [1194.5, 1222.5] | 1.38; 0.992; 1.05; 1.03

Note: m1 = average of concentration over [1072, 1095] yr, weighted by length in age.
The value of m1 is 1.07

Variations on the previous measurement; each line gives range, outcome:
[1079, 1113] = 1.01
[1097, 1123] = 0.988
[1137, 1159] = 0.907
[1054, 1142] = 1.04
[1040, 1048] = 1.12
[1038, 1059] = 1.11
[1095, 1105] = 1.01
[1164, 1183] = 0.994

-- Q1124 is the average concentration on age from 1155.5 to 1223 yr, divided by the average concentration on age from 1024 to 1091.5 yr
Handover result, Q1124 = 0.9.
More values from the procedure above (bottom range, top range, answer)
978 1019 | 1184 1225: 1.16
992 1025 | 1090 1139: 1.16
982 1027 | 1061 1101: 1.20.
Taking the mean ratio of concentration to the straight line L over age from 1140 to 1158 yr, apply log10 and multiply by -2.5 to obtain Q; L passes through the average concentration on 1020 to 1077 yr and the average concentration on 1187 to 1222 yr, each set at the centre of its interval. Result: 0.19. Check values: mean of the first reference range 1.11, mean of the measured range 0.897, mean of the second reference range 1.04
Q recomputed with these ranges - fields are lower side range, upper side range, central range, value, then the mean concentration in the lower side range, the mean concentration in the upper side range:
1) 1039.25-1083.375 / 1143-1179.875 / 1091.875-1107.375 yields 0.068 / 1.13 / 0.943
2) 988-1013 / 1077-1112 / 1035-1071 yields -0.223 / 0.784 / 1.02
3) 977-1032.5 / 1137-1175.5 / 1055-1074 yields -0.227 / 0.936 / 0.939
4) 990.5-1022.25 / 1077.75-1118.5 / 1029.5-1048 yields -0.218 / 0.836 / 1.01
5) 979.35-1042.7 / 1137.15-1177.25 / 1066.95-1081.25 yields -0.207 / 0.953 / 0.944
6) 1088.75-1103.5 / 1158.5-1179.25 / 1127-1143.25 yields 0.068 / 1.01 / 0.984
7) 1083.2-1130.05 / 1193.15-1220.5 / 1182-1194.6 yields 0.017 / 1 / 1.05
